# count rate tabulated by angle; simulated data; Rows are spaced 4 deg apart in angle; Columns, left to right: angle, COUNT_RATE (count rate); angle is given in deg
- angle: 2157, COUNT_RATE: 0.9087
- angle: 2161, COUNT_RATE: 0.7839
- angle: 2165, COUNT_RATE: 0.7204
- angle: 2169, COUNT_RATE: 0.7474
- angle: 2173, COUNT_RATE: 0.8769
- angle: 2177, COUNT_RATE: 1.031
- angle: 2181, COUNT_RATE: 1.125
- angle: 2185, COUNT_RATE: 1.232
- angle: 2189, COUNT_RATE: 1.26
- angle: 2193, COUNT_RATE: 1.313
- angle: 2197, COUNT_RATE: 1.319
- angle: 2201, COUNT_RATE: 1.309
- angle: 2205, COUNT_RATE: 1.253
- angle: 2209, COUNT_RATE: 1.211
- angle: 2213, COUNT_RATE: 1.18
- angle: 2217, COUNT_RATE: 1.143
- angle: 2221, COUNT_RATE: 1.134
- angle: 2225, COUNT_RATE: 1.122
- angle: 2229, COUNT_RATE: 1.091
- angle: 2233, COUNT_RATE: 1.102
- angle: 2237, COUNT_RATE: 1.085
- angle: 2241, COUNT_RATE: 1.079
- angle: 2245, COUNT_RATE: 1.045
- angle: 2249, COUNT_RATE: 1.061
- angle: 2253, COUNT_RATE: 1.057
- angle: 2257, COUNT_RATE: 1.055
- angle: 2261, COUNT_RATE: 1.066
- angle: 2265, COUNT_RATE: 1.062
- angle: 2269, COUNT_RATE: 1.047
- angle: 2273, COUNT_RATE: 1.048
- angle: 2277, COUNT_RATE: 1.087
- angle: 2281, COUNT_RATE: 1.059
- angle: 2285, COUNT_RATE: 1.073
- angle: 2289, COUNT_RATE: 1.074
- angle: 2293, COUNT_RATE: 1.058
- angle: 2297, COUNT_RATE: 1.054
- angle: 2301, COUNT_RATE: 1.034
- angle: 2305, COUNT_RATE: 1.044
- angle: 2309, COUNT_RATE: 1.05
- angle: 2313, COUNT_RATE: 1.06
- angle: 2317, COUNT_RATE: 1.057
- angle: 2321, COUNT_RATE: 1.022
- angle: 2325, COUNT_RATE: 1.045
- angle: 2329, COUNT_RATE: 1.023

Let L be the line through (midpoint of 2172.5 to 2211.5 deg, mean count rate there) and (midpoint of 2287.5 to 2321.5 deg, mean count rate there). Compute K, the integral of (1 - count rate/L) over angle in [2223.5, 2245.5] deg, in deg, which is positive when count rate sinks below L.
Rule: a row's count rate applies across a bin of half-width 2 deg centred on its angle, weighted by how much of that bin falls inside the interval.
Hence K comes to 1.1 deg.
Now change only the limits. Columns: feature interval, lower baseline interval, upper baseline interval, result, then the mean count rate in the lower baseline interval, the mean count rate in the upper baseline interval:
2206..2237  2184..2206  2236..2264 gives 0.99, 1.28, 1.06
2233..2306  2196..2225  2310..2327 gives 3.81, 1.21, 1.05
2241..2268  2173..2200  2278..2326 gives 1.25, 1.19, 1.05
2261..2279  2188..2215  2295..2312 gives 0.91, 1.26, 1.05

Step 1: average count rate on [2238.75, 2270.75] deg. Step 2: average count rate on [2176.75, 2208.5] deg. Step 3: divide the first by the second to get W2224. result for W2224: 0.9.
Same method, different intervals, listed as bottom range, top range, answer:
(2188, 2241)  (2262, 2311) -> 0.89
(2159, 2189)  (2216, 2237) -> 1.17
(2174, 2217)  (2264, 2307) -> 0.87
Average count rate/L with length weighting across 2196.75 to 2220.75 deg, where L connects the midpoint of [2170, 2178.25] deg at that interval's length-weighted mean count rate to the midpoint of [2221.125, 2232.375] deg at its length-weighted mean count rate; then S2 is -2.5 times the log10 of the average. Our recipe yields -0.17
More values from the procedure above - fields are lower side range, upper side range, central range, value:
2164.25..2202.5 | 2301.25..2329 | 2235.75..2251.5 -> 0.01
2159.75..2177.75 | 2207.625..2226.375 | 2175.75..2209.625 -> -0.24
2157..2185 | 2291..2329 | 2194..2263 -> -0.18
